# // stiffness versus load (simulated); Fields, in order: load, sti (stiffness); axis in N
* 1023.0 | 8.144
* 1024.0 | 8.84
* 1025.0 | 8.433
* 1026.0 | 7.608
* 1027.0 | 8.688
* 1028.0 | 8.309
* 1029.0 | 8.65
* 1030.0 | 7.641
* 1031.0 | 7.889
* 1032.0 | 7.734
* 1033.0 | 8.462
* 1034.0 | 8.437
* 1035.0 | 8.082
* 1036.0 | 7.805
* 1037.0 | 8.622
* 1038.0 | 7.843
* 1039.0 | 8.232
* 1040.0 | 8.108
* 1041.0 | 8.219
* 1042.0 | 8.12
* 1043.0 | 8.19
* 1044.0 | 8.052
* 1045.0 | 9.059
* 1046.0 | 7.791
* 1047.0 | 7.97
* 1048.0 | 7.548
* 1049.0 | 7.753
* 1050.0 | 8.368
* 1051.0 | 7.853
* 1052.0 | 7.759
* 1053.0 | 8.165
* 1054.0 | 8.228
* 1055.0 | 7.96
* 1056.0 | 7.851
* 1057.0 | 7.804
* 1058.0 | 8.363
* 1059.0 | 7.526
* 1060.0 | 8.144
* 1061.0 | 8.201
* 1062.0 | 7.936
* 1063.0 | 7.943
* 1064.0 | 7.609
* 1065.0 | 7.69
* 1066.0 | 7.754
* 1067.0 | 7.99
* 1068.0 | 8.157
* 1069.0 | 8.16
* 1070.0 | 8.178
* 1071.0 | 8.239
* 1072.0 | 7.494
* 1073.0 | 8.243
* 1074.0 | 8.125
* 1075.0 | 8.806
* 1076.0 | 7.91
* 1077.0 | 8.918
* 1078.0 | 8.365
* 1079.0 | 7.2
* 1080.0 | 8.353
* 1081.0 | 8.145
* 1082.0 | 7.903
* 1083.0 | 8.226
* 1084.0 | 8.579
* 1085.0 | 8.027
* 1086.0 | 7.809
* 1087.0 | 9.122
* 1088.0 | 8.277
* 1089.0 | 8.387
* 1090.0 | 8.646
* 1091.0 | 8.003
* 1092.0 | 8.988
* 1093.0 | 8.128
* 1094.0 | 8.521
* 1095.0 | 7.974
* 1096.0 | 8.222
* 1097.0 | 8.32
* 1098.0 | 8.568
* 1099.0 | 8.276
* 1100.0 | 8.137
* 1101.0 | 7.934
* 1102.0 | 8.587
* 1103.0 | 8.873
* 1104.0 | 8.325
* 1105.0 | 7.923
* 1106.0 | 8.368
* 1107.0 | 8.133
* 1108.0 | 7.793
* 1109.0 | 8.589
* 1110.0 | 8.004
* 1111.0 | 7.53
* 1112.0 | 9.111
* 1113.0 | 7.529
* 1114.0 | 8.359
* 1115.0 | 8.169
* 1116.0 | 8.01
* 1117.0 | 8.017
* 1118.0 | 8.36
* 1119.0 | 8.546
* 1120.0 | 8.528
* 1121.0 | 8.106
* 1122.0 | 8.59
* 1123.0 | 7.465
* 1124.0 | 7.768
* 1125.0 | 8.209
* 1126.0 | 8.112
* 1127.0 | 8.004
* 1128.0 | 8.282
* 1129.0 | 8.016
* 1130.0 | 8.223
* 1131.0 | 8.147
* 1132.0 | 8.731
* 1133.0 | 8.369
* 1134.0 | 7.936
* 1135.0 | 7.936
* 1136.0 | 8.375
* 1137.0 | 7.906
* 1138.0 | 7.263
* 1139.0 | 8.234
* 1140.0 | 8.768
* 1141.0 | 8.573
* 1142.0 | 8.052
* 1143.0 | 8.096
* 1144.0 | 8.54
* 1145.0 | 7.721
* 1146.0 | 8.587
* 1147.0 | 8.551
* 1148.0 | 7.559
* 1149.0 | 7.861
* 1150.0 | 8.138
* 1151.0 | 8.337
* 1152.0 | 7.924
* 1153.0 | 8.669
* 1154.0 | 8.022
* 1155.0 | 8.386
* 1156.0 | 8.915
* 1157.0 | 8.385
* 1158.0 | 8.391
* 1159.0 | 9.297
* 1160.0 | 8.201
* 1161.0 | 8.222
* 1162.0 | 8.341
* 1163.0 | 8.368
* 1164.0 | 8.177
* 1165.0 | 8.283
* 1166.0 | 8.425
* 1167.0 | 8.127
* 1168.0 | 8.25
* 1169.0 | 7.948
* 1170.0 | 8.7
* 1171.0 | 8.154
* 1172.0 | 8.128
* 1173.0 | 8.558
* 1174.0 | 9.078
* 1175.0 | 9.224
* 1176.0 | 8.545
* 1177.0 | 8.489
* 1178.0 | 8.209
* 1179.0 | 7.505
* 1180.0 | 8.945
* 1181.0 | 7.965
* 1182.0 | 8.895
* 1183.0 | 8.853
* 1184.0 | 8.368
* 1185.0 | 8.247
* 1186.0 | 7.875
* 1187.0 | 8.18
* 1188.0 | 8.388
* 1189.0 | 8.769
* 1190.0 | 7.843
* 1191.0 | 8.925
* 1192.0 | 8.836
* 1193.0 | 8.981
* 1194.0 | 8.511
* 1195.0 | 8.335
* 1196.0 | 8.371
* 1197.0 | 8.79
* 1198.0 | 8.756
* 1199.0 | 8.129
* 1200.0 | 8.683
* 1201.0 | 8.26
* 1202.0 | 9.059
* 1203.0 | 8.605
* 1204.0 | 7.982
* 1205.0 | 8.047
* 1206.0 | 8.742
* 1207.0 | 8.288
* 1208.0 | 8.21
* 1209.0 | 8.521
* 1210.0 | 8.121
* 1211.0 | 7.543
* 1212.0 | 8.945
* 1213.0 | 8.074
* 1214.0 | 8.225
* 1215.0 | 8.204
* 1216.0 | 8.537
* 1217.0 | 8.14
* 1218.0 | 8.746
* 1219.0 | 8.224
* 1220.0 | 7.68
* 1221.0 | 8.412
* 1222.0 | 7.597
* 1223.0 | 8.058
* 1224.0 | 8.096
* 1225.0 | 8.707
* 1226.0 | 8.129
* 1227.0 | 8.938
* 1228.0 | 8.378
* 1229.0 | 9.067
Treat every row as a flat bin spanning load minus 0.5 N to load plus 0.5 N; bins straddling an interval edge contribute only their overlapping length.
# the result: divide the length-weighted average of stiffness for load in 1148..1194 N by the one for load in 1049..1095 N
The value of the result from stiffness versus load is 1.03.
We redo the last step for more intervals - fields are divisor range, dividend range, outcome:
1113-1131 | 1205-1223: 1.01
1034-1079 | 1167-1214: 1.04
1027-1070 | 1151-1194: 1.05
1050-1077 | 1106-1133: 1.02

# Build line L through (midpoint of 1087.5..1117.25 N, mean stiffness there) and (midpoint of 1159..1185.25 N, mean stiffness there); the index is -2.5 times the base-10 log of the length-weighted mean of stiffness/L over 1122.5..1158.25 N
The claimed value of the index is 0.022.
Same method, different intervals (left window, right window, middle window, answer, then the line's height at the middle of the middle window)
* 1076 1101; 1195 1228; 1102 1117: 0.01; 8.29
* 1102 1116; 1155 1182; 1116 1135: 0.01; 8.27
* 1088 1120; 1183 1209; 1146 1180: 0.00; 8.39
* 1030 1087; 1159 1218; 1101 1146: 0.01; 8.24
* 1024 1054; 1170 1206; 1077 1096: 0.00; 8.24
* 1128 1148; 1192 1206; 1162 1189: 0.00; 8.4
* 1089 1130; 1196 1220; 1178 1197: -0.01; 8.34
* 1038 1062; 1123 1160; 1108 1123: 0.00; 8.17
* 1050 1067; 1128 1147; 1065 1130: -0.02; 8.07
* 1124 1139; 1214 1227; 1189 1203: -0.05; 8.2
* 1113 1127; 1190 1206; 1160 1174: 0.01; 8.38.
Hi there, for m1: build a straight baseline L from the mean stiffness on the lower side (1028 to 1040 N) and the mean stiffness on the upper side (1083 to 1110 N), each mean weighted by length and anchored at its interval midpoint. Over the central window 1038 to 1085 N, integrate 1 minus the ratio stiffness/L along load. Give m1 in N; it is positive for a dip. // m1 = 0.9 N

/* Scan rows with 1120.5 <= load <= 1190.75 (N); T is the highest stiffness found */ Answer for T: 9.297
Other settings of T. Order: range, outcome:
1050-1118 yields 9.122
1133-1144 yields 8.768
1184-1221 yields 9.059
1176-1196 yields 8.981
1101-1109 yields 8.873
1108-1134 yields 9.111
